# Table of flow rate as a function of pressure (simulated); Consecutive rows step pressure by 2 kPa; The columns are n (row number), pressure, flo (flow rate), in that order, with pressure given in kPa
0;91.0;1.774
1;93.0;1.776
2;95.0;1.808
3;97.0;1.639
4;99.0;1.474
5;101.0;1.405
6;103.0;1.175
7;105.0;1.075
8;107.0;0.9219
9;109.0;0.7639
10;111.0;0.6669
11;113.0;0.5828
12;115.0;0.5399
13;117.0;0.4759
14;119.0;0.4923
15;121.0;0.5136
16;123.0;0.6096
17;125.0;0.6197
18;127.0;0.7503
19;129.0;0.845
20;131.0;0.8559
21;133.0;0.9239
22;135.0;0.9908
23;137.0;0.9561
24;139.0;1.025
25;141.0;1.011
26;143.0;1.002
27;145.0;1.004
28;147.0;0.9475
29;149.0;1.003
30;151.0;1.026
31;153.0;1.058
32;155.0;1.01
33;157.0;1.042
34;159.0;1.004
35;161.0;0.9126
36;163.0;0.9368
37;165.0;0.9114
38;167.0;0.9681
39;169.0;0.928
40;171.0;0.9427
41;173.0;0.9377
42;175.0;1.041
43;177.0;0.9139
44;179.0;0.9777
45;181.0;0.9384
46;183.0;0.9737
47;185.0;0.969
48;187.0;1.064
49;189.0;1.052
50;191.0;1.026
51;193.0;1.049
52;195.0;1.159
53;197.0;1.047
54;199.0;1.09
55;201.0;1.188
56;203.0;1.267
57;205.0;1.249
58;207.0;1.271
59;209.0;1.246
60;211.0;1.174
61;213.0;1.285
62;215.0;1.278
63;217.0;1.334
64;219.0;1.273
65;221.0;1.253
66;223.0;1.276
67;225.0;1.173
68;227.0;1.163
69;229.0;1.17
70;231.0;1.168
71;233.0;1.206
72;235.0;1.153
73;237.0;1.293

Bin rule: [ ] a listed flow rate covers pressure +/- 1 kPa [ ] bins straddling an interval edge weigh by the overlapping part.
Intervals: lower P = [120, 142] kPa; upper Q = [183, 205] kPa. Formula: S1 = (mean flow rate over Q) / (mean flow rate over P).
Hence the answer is 1.3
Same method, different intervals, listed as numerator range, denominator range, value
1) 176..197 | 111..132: 1.61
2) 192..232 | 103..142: 1.55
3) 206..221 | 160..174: 1.35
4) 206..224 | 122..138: 1.55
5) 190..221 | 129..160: 1.21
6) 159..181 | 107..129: 1.51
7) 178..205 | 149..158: 1.04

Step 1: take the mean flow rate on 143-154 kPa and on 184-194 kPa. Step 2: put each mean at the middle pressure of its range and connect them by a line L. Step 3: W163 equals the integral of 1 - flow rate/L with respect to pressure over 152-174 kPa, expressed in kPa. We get 1.0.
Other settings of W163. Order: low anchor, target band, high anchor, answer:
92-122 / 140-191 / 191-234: 6.2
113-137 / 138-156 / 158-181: -4.1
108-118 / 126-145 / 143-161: -2.2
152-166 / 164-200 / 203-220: 3.5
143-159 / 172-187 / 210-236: 1.7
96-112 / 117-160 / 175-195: 7.9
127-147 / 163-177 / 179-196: 0.7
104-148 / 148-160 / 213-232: -1.3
